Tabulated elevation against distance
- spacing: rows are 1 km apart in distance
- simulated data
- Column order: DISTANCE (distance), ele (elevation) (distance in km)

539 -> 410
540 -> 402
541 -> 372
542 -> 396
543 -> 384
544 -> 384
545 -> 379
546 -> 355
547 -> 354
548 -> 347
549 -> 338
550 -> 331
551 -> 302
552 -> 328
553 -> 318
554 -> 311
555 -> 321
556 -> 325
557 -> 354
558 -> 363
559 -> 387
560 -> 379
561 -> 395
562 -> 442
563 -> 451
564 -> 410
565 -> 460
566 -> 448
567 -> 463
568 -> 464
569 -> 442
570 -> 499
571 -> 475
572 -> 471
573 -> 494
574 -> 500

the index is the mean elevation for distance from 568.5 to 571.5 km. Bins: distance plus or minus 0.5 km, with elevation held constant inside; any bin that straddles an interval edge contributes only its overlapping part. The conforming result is 472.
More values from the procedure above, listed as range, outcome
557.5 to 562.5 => 393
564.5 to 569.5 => 455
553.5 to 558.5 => 335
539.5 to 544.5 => 388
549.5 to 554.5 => 318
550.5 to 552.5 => 315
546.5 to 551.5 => 334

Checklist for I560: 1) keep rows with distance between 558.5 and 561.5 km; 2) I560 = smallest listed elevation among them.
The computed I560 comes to 379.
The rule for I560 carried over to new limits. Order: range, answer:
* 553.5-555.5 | 311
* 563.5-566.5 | 410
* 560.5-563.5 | 395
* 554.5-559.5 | 321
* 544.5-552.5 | 302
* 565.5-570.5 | 442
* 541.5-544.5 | 384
